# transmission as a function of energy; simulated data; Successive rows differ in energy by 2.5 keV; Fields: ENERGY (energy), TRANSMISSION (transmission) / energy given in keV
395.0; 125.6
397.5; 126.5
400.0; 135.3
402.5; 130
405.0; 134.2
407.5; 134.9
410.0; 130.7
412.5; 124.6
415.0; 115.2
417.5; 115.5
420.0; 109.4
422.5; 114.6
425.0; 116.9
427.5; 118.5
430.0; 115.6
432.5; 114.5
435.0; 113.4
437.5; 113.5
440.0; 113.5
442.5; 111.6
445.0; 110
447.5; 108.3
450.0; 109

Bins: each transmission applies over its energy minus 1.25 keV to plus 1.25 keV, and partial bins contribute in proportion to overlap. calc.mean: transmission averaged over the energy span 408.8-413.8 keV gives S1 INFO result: 127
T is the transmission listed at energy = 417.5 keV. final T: 115.5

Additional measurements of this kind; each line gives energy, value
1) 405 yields 134.2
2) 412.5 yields 124.6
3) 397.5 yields 126.5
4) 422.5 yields 114.6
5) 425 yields 116.9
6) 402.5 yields 130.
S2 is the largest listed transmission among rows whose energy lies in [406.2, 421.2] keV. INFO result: 134.9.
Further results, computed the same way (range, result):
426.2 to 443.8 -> 118.5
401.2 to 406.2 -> 134.2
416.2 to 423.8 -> 115.5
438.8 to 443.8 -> 113.5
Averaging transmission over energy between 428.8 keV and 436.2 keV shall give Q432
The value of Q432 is 115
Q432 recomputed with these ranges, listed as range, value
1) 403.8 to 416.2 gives 128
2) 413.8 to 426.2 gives 114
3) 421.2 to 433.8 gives 116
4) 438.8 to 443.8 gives 113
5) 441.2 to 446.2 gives 111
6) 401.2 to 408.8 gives 133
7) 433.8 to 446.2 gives 112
